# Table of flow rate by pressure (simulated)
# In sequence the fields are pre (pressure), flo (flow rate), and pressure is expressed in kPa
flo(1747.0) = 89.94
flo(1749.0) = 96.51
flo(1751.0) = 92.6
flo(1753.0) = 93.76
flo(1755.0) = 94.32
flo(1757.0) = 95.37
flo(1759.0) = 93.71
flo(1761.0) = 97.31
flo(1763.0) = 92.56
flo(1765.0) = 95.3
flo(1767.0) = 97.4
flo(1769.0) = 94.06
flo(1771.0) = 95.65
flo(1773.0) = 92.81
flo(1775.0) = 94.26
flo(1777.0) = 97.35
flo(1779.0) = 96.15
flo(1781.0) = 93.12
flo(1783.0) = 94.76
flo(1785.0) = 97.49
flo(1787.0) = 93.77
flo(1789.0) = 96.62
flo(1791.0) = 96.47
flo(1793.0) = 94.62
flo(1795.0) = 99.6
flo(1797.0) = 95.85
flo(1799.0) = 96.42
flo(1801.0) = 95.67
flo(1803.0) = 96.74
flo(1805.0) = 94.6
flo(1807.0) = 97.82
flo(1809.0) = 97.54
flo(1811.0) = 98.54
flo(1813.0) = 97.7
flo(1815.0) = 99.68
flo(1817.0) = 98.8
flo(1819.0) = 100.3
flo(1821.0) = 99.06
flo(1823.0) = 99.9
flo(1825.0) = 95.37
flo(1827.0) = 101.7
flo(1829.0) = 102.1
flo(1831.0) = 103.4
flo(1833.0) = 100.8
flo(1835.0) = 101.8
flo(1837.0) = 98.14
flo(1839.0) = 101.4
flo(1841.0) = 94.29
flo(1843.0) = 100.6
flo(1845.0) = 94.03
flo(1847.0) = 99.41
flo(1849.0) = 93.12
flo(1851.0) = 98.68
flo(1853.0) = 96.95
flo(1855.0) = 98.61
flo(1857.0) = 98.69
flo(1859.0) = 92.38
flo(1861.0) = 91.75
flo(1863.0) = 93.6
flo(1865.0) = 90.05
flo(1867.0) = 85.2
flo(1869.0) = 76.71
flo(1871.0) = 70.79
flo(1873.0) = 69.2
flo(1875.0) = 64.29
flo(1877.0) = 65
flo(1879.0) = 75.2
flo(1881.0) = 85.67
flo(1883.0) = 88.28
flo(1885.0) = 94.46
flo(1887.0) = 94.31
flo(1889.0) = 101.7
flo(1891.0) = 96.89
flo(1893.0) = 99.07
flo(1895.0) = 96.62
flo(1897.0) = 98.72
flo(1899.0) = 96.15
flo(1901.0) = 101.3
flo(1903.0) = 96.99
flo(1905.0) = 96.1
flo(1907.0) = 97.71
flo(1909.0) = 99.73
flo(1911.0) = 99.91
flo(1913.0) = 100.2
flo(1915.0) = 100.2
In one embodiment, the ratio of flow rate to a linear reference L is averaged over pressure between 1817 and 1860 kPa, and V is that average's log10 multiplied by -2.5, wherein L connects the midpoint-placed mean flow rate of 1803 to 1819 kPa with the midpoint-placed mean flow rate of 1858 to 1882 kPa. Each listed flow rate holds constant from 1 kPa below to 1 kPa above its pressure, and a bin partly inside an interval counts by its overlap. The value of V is -0.11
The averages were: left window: 97.9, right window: 80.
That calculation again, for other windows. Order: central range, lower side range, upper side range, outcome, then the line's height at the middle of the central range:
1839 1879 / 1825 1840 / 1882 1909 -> 0.13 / 99.2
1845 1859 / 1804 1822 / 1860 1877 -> -0.14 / 84.9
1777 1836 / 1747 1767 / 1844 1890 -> -0.07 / 91.5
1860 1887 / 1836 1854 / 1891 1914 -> 0.20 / 97.9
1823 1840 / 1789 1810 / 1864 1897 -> -0.10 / 92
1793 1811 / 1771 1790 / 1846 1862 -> -0.01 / 95.5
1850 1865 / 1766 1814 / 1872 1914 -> -0.03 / 92.9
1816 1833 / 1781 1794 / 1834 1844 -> -0.02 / 98.2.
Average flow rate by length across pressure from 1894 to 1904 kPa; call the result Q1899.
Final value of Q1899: 98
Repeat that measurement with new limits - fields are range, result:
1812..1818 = 98.7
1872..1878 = 66.2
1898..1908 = 97.6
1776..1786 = 95.8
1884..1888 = 94.4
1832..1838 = 100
